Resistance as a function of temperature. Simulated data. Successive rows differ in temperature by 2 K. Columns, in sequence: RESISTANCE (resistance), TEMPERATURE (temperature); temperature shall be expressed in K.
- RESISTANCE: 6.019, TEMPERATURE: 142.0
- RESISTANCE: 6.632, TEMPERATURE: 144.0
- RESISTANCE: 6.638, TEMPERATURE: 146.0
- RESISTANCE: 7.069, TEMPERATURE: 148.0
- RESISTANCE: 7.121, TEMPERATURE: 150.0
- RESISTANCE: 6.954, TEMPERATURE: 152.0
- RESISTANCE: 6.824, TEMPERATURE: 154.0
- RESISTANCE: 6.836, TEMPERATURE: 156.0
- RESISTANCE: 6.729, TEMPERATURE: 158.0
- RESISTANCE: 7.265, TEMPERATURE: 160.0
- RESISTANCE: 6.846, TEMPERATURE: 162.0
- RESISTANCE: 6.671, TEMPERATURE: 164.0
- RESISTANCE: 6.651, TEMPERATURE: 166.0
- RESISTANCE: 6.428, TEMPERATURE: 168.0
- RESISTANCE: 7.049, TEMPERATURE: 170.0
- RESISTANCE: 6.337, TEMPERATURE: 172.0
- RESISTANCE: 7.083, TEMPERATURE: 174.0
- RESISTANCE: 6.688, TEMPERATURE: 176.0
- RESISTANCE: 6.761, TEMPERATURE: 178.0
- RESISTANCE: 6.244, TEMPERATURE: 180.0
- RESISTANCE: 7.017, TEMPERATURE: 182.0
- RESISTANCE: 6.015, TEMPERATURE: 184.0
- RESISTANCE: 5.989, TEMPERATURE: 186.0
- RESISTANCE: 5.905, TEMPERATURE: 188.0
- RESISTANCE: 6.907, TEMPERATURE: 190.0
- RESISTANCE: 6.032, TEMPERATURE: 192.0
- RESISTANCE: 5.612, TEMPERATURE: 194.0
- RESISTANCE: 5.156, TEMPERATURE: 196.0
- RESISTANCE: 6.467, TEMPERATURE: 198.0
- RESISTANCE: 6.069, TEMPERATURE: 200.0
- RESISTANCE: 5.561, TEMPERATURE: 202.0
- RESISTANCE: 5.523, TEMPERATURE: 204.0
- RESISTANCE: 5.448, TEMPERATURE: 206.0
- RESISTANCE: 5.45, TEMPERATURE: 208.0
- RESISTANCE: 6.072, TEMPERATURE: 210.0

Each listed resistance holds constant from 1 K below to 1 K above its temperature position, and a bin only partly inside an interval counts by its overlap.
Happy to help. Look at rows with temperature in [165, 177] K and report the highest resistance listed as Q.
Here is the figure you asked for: 7.083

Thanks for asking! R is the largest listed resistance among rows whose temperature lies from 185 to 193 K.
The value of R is 6.907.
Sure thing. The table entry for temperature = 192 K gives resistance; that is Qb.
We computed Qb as 6.032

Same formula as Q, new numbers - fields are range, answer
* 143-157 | 7.121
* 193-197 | 5.612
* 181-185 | 7.017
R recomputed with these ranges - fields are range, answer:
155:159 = 6.836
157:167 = 7.265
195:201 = 6.467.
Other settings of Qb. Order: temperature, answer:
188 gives 5.905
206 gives 5.448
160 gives 7.265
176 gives 6.688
